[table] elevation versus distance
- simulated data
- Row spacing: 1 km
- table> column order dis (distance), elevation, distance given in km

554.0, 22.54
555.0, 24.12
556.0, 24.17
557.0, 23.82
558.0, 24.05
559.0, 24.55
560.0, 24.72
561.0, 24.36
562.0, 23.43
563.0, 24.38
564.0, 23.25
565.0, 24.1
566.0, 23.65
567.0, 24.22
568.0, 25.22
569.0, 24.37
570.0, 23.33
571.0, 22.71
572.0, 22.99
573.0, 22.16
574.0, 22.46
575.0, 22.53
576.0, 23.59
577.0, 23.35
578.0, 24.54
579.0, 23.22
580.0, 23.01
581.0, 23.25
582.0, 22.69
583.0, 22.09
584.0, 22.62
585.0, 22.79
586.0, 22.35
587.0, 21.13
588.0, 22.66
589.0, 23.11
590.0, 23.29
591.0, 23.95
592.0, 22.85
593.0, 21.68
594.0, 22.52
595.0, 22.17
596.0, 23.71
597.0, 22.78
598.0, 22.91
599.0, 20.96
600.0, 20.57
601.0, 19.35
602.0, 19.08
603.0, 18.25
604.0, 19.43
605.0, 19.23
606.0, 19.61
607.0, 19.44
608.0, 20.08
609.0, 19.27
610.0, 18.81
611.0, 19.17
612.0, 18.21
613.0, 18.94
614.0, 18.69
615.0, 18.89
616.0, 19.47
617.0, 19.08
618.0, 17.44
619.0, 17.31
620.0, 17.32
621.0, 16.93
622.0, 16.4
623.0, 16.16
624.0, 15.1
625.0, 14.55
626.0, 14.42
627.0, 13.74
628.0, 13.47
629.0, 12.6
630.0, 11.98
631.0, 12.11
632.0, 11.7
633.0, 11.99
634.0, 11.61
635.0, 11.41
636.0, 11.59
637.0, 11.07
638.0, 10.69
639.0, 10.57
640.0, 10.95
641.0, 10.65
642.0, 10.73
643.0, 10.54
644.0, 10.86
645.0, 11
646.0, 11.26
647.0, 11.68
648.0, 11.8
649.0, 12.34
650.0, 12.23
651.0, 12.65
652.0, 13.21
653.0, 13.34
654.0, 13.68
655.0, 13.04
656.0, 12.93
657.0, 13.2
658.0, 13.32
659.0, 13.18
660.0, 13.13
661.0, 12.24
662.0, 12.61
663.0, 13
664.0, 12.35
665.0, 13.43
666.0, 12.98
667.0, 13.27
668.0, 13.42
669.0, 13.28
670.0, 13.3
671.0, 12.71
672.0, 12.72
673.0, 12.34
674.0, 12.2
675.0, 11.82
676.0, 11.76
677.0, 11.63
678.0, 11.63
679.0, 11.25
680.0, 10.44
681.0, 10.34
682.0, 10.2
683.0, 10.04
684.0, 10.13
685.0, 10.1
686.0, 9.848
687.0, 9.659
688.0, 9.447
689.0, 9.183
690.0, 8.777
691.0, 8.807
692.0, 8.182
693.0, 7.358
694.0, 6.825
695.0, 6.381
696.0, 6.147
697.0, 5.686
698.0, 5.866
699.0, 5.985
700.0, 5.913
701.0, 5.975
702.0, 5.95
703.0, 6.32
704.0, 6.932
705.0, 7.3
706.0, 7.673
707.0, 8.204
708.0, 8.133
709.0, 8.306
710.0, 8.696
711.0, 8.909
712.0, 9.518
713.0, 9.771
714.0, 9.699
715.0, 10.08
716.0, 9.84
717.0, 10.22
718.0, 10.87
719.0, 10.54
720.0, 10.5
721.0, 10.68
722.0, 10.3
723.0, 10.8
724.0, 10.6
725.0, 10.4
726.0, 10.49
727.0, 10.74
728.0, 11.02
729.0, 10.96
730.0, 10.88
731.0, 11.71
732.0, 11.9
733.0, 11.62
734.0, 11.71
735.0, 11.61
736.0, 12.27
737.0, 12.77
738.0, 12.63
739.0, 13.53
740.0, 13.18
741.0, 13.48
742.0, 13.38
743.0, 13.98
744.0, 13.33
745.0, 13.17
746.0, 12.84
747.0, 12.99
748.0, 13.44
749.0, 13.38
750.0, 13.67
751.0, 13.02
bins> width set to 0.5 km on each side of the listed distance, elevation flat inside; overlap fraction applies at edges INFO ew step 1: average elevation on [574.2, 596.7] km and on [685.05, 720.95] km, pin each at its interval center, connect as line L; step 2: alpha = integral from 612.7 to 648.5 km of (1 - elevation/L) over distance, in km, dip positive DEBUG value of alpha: 7.6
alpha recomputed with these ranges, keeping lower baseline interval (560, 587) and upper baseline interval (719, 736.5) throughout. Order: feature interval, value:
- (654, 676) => 4.34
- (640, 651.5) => 4.03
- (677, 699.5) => 8.63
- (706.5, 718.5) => 2.83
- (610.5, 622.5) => 1.06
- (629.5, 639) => 3.58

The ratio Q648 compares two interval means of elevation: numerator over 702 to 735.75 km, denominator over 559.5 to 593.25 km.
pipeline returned 0.42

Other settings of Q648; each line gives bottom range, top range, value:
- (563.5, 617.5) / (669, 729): 0.43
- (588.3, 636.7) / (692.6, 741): 0.53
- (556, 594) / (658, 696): 0.47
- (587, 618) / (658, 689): 0.57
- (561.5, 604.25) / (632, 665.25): 0.53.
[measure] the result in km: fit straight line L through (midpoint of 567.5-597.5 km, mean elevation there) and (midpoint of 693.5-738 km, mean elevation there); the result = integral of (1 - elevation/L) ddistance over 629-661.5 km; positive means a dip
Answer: 8.81 km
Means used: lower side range 23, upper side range 9.28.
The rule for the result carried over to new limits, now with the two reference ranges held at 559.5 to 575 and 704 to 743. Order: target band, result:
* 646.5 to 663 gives 3.59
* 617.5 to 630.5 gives 2.59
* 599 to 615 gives 0.86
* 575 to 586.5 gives -0.25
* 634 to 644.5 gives 4.00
